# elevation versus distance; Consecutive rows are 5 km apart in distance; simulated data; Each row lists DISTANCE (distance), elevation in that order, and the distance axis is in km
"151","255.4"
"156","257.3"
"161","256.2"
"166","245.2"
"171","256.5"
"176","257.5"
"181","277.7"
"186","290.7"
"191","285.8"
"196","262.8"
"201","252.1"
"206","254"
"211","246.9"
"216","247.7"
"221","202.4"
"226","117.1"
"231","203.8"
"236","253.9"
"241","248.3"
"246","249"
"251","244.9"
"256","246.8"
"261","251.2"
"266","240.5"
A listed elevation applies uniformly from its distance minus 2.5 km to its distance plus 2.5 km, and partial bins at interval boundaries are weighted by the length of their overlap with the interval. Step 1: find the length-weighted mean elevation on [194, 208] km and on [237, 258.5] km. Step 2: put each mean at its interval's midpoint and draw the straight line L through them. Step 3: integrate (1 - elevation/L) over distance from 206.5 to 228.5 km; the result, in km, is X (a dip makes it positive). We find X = 3.94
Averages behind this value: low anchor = 256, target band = 208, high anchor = 248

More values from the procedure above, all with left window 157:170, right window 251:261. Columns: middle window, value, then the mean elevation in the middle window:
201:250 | 4.4 km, 227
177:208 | -2.4 km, 270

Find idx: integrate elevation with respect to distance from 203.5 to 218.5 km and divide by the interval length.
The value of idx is 250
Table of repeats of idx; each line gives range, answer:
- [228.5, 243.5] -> 235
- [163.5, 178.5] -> 253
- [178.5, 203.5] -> 274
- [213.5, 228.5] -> 189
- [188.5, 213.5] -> 260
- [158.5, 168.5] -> 251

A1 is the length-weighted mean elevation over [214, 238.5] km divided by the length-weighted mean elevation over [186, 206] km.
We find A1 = 0.76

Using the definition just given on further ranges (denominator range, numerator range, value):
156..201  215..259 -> 0.84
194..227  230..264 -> 1.06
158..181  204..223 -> 0.93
